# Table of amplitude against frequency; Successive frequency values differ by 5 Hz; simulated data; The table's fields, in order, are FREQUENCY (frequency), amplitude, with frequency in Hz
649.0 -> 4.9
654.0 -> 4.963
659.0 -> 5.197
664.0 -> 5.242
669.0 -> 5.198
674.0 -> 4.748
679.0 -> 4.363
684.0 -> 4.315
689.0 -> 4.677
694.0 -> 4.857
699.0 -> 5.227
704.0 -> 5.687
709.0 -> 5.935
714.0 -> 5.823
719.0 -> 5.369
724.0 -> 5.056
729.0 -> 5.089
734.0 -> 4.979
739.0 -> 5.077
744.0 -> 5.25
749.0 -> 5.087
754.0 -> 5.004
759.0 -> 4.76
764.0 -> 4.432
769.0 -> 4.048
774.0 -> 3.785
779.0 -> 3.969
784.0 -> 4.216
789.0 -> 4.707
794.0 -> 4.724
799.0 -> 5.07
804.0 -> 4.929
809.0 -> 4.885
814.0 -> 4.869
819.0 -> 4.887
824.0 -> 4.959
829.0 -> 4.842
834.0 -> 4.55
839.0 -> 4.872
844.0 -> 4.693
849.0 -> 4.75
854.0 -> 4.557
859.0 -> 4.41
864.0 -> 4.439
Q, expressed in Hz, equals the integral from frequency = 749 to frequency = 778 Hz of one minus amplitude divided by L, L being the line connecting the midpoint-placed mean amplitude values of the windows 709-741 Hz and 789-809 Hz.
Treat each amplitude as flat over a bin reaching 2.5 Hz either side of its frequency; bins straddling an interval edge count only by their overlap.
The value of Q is 3.6 Hz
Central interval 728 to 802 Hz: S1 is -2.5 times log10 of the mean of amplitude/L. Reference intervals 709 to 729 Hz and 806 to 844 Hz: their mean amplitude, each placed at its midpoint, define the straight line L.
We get 0.11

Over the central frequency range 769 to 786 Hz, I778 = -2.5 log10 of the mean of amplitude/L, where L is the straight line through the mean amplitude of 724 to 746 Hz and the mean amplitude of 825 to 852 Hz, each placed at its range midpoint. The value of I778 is 0.23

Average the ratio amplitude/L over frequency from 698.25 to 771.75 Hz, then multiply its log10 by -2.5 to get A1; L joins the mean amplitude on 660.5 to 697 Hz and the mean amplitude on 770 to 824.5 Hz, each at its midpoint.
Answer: -0.09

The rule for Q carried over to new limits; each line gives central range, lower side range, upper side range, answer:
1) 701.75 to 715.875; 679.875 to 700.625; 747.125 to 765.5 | -3.2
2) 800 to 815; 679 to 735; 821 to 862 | -0.3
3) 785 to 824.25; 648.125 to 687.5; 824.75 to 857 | -0.8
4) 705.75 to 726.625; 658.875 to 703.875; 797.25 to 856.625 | -2.9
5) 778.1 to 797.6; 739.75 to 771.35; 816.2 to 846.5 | 1.3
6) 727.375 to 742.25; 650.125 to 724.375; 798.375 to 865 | -0.2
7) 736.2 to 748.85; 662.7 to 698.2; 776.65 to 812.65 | -1.2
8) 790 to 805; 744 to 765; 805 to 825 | 0.0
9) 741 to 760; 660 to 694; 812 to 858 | -1.1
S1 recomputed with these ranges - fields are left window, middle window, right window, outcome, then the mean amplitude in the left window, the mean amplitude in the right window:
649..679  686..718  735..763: -0.074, 5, 5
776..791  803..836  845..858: -0.091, 4.27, 4.63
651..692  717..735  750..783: -0.126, 4.84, 4.36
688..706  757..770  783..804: 0.098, 5.13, 4.74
